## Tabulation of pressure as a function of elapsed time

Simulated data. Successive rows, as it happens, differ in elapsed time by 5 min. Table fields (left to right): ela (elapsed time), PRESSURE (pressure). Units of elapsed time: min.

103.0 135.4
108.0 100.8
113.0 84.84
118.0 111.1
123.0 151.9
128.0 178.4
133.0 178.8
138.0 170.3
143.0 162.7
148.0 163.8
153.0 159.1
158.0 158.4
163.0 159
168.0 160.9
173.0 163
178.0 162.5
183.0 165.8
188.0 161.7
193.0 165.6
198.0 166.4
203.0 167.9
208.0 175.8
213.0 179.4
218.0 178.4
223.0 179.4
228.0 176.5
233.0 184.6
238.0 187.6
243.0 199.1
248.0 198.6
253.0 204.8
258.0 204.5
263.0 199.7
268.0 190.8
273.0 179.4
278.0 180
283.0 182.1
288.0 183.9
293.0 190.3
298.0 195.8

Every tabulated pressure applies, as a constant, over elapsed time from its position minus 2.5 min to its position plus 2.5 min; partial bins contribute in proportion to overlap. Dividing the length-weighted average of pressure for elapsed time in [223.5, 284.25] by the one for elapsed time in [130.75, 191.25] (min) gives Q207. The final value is 1.16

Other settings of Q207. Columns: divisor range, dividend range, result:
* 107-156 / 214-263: 1.29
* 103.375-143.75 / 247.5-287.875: 1.36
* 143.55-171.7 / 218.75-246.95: 1.16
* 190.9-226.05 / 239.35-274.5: 1.14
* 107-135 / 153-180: 1.19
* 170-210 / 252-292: 1.15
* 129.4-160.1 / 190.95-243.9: 1.07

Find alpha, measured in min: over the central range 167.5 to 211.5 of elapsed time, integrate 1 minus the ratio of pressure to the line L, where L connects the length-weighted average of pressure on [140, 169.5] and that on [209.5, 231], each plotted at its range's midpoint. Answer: 1.07 min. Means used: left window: 161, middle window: 166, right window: 178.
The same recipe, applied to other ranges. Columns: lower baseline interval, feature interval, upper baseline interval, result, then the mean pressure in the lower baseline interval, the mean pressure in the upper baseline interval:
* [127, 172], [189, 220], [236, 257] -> 2.1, 165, 198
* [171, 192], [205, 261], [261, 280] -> -3.3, 163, 187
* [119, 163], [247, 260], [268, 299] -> -1.6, 163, 185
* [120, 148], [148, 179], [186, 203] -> 1.0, 167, 165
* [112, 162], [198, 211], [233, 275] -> 0.5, 154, 195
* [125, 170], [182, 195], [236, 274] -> 1.0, 166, 196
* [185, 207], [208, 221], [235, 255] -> 0.0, 166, 197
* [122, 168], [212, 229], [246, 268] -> 0.9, 165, 201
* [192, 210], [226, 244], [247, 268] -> 0.2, 169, 201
